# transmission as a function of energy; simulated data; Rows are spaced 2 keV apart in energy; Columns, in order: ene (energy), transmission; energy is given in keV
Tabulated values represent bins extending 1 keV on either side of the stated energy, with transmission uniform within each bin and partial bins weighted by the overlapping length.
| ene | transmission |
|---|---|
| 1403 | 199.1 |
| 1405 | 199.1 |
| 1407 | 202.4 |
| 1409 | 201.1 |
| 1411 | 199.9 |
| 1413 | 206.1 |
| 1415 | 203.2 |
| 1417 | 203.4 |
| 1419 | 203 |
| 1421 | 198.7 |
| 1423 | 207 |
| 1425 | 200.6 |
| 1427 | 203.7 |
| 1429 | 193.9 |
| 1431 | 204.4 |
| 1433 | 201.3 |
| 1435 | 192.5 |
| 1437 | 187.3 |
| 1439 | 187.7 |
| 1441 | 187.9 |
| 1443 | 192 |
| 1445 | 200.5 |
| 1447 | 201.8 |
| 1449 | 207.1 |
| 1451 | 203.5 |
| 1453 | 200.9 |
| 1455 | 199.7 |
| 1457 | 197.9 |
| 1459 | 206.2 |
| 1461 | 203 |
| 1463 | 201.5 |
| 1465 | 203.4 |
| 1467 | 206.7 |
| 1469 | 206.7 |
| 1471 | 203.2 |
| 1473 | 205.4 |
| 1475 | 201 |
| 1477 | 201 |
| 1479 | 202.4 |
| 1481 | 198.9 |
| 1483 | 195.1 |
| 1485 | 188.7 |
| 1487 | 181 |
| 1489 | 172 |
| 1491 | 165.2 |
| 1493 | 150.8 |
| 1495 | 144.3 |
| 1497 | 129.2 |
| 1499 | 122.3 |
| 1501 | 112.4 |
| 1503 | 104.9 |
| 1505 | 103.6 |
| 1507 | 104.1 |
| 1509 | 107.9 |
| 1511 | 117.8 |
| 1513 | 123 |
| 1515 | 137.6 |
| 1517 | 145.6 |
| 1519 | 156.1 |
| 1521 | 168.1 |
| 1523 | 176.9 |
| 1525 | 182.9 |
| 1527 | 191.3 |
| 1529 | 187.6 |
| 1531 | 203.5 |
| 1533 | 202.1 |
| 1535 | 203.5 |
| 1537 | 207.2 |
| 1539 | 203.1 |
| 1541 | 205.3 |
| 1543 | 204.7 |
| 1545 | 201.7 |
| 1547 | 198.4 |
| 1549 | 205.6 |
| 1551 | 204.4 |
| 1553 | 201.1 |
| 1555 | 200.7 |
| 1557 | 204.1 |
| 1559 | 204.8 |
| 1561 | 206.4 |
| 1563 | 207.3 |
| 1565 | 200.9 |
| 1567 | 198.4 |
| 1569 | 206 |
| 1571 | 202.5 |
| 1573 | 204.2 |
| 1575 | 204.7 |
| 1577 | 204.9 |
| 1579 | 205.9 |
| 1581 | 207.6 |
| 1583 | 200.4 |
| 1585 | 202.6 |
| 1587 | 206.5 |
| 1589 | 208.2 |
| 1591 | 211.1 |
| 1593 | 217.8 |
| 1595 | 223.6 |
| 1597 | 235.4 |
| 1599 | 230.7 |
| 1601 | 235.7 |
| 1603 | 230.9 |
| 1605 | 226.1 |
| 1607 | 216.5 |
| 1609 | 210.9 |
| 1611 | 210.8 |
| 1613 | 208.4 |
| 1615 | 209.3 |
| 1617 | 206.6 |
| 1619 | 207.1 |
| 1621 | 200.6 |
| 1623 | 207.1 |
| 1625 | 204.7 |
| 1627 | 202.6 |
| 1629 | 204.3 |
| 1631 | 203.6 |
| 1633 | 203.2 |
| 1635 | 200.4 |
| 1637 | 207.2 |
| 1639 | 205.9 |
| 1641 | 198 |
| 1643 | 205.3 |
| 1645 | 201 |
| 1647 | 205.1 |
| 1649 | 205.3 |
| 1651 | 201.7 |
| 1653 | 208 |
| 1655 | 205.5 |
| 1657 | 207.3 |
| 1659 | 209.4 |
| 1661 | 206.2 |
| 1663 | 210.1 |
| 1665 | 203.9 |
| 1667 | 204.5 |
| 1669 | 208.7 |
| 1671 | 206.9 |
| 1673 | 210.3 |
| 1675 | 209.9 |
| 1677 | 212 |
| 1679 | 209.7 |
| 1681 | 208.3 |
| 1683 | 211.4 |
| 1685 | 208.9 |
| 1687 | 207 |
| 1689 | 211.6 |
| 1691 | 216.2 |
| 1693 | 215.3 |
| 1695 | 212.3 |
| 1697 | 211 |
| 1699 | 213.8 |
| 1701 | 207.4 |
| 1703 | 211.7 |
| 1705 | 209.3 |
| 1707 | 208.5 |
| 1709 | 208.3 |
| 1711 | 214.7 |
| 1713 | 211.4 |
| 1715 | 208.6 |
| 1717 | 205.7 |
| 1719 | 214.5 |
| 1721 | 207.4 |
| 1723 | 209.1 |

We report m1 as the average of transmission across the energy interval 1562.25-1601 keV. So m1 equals 210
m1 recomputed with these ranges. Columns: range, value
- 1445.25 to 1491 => 199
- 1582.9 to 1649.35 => 211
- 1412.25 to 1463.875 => 200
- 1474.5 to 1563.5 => 174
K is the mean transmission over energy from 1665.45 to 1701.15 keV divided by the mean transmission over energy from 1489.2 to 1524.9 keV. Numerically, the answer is 1.55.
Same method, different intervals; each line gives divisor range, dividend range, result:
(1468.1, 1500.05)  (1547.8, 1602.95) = 1.17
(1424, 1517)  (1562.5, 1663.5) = 1.18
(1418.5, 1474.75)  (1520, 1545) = 0.97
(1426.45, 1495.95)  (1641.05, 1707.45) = 1.07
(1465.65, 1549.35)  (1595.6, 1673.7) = 1.22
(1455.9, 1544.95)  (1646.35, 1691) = 1.20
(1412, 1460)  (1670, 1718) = 1.05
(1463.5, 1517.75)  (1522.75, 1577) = 1.25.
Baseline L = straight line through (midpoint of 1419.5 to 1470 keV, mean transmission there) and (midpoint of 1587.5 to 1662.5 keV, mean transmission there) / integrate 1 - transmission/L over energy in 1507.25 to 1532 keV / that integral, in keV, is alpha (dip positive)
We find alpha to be 5.8 keV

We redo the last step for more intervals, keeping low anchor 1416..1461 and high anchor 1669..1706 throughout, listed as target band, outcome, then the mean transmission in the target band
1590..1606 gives -1.5 keV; 226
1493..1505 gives 4.7 keV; 123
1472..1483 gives 0.0 keV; 201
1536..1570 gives 0.2 keV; 204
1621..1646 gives 0.6 keV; 203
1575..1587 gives 0.1 keV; 204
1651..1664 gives 0.1 keV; 207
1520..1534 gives 1.1 keV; 187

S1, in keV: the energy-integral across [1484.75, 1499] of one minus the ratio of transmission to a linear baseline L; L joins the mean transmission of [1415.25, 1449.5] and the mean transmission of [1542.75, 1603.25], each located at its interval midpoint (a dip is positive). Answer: 3.2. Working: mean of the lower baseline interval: 198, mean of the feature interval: 157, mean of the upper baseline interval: 209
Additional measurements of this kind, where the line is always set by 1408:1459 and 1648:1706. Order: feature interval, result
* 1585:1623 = -1.77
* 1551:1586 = 0.19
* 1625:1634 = 0.16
